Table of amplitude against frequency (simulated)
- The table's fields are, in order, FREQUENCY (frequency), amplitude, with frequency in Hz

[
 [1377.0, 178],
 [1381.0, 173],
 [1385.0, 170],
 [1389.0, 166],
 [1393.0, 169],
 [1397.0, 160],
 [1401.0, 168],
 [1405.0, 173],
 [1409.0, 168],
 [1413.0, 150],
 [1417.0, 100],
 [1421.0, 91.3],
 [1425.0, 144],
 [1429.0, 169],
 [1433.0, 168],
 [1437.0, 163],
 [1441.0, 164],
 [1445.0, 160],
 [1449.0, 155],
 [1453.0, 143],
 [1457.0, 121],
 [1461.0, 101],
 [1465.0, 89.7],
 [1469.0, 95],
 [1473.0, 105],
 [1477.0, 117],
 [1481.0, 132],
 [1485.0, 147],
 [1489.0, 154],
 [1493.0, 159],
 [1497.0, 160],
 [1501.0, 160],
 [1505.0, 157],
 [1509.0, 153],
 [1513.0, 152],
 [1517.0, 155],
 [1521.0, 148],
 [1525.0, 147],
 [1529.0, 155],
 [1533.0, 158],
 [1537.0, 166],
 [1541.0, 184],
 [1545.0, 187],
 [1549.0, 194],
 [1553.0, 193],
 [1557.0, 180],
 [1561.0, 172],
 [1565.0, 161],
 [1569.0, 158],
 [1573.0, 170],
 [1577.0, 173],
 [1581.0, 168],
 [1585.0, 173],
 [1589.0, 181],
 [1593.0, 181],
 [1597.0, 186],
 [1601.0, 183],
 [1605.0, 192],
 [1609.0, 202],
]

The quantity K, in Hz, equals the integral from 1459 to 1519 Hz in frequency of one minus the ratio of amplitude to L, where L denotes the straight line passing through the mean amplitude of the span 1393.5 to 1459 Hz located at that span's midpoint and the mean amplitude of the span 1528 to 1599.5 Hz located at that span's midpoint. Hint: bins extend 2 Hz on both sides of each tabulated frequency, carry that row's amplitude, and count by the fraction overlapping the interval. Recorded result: 9.7 Hz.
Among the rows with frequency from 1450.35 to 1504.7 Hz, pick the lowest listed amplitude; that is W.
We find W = 89.7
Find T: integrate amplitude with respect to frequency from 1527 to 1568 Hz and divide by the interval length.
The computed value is 175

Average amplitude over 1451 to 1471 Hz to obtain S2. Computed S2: 110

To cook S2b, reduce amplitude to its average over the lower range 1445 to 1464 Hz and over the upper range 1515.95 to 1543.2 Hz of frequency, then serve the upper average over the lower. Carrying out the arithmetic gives 1.22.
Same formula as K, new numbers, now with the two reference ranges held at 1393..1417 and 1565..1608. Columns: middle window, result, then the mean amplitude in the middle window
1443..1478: 9.2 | 121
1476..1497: 2.8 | 145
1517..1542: 1.8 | 158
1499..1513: 1.0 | 156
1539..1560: -1.7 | 187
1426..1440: -0.3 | 165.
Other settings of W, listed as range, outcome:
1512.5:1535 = 147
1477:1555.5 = 117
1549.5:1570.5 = 158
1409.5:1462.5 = 91.3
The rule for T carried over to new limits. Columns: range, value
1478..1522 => 152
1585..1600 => 181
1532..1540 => 165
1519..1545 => 162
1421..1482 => 134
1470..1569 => 158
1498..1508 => 158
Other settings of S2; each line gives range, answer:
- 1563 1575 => 163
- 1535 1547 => 179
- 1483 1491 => 150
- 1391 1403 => 166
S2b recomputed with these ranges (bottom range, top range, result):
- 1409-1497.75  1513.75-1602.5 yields 1.26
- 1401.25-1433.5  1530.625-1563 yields 1.23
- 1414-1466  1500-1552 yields 1.19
